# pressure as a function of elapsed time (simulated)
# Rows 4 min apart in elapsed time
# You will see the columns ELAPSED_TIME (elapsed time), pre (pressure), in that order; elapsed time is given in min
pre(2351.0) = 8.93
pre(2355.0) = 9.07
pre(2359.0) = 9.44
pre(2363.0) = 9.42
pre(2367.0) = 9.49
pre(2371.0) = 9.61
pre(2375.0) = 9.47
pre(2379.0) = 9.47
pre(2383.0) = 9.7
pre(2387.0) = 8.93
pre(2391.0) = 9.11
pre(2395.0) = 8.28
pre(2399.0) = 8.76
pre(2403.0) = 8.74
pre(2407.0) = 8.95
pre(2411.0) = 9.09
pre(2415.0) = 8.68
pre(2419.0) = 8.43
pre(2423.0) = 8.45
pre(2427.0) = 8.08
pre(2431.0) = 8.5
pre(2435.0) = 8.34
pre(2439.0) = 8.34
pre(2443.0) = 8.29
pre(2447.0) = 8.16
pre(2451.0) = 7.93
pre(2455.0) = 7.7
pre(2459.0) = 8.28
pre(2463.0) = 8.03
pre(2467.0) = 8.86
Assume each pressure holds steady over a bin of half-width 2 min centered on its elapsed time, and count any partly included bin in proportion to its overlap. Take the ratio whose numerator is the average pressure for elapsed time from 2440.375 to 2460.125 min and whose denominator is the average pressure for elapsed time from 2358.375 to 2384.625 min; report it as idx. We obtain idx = 0.8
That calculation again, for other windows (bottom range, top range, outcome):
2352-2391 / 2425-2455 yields 0.87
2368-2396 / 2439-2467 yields 0.88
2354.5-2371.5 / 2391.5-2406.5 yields 0.92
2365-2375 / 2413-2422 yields 0.90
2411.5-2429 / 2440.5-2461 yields 0.95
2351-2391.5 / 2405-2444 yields 0.91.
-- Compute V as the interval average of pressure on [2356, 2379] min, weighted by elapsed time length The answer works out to 9.47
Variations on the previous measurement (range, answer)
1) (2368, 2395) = 9.3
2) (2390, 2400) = 8.67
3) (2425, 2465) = 8.16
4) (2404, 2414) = 8.96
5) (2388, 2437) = 8.62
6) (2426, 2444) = 8.32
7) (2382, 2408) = 8.89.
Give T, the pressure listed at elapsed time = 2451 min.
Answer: 7.93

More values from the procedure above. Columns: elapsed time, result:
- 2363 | 9.42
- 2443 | 8.29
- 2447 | 8.16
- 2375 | 9.47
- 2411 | 9.09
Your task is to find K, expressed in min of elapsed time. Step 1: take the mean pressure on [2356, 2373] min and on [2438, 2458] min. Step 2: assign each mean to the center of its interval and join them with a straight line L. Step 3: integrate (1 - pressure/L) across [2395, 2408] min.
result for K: 0.2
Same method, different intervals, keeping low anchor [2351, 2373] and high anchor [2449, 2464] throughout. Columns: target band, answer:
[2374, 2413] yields -0.6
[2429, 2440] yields -0.1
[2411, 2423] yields -0.1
